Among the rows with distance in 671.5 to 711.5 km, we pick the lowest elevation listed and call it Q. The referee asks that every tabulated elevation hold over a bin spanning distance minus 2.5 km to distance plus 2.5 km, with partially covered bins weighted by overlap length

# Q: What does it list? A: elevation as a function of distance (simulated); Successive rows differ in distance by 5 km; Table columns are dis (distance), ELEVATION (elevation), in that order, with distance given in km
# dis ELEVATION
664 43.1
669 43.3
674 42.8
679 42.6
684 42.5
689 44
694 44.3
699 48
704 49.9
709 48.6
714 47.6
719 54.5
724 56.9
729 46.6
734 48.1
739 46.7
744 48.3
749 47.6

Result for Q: 42.5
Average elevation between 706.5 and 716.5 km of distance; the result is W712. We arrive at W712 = 48.1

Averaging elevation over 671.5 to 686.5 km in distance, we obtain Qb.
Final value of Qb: 42.6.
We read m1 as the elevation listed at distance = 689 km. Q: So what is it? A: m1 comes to 44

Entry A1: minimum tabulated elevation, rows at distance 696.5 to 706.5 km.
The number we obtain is 48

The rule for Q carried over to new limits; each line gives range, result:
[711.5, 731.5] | 46.6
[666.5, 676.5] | 42.8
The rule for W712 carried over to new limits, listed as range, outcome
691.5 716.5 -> 47.7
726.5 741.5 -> 47.1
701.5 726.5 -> 51.5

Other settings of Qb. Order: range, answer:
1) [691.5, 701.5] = 46.1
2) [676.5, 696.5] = 43.4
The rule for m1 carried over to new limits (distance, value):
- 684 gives 42.5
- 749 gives 47.6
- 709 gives 48.6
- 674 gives 42.8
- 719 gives 54.5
